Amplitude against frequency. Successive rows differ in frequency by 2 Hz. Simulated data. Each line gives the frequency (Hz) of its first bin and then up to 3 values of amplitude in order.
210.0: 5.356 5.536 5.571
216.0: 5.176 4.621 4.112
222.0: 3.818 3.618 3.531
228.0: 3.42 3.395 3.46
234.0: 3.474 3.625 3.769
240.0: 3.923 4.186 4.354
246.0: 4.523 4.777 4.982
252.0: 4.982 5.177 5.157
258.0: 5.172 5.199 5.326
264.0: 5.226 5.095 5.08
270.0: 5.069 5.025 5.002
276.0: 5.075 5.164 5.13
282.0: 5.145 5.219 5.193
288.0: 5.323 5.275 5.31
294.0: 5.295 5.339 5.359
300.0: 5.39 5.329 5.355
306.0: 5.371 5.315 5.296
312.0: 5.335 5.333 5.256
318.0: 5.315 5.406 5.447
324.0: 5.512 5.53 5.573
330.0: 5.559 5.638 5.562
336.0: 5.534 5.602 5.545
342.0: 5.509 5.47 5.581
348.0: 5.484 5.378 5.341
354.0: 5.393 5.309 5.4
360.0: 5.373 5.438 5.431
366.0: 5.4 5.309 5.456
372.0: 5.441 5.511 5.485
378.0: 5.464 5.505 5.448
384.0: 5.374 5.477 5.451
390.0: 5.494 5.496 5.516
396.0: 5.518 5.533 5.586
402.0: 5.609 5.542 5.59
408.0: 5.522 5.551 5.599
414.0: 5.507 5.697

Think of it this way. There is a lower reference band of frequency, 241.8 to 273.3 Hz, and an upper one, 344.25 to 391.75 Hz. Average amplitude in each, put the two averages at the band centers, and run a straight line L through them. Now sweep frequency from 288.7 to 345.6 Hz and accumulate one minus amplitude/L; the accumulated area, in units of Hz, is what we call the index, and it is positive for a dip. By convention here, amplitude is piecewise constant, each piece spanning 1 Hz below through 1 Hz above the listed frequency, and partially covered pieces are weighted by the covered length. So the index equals -2.1 Hz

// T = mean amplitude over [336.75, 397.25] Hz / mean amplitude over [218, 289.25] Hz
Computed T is 1.2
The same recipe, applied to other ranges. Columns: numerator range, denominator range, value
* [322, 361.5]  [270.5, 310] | 1.05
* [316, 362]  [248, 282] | 1.07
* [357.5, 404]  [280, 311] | 1.03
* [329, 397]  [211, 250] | 1.31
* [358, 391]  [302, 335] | 1.00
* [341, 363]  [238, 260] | 1.15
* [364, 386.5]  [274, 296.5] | 1.04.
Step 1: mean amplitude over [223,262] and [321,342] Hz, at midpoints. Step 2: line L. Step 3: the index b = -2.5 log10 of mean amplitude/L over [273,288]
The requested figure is -0.07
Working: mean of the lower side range 4.28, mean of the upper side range 5.55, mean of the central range 5.15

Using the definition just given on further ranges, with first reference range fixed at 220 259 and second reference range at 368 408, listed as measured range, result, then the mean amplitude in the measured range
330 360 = -0.08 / 5.48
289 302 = -0.14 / 5.33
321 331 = -0.12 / 5.52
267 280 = -0.14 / 5.07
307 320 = -0.10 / 5.32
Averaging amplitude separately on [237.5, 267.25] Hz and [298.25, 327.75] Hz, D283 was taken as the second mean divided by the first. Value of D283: 1.12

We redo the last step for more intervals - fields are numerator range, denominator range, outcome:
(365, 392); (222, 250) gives 1.40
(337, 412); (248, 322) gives 1.05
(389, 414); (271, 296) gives 1.07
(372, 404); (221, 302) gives 1.16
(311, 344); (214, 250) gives 1.35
